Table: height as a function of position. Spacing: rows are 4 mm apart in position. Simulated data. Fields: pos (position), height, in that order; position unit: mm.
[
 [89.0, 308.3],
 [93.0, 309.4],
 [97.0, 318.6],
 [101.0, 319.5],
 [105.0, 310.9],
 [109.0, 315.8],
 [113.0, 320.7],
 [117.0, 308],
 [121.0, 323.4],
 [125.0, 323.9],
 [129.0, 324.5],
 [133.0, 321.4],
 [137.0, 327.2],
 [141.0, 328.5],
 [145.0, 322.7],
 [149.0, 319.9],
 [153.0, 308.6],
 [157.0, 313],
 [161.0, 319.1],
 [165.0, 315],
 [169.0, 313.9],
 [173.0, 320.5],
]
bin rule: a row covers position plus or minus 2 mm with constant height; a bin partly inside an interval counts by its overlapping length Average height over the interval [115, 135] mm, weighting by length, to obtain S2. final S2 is 320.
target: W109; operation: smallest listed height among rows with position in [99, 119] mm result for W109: 308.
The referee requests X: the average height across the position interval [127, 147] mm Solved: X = 325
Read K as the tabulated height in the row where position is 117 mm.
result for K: 308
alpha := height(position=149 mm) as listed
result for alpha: 319.9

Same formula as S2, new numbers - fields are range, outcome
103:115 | 316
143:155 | 317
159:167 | 317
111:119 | 314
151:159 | 311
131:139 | 324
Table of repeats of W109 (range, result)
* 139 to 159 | 308.6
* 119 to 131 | 323.4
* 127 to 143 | 321.4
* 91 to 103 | 309.4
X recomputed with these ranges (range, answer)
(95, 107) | 316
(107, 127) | 318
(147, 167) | 315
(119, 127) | 324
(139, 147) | 326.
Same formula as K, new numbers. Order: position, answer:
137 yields 327.2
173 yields 320.5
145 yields 322.7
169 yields 313.9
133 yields 321.4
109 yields 315.8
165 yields 315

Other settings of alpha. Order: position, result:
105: 310.9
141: 328.5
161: 319.1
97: 318.6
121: 323.4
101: 319.5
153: 308.6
